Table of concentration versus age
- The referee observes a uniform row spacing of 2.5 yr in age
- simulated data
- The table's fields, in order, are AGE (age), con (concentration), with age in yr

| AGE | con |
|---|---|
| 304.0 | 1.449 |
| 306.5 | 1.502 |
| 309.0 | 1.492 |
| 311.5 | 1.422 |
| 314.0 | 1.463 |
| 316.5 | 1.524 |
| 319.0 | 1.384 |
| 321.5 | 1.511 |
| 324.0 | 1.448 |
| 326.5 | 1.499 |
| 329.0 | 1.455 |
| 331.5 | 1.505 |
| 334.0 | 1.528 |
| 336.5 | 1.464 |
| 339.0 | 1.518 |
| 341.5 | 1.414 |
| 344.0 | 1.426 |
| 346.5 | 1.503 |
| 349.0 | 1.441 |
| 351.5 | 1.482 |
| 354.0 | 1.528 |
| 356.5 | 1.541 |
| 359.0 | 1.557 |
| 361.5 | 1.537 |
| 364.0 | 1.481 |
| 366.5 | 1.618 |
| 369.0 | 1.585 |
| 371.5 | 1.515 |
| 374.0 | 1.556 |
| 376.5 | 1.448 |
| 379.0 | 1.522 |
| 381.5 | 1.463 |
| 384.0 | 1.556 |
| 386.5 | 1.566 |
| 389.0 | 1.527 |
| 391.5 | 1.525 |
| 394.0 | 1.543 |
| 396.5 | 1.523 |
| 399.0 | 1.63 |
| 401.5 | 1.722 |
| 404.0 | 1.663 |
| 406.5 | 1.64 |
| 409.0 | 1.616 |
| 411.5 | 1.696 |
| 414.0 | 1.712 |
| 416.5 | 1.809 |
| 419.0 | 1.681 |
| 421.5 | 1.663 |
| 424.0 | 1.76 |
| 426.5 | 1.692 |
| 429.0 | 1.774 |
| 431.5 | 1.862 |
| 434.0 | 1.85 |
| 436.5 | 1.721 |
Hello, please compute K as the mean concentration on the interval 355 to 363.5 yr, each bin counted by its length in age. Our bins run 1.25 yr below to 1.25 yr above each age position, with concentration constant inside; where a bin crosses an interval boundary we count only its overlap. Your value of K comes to 1.54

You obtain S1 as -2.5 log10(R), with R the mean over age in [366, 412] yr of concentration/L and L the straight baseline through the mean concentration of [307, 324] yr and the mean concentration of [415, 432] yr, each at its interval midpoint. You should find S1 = 0.06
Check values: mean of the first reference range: 1.47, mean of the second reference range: 1.74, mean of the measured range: 1.57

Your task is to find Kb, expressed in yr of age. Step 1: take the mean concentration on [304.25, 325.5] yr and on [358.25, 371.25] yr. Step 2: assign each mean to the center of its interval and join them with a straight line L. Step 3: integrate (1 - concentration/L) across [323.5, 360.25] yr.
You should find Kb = 0.6 yr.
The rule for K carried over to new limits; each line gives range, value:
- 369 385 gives 1.52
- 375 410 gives 1.57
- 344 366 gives 1.51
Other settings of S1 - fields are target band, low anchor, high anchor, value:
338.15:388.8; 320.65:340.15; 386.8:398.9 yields 0.00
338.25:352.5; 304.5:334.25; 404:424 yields 0.05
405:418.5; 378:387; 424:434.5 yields 0.00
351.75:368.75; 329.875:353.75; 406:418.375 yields -0.01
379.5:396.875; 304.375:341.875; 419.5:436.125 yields 0.08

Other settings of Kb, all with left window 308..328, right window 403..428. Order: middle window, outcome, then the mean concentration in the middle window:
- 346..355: 0.3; 1.49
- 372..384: 0.8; 1.5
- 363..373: 0.2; 1.55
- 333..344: 0.3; 1.47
